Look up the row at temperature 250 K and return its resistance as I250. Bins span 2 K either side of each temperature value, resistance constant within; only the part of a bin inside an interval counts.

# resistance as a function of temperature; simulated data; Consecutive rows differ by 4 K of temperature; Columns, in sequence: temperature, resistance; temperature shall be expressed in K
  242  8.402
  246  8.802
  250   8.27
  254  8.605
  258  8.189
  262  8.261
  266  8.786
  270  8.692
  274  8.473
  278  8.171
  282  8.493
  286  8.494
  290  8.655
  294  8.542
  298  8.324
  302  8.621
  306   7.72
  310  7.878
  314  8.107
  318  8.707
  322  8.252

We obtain 8.27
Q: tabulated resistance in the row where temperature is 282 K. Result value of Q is 8.493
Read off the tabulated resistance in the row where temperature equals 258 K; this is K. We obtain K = 8.189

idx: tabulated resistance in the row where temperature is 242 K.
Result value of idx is 8.402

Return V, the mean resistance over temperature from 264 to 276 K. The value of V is 8.65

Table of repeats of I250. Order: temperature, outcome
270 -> 8.692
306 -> 7.72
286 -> 8.494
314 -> 8.107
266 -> 8.786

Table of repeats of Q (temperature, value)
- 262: 8.261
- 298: 8.324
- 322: 8.252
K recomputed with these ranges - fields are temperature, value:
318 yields 8.707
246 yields 8.802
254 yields 8.605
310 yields 7.878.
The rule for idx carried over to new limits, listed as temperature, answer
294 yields 8.542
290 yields 8.655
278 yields 8.171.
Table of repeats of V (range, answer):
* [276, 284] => 8.33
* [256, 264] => 8.22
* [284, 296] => 8.56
